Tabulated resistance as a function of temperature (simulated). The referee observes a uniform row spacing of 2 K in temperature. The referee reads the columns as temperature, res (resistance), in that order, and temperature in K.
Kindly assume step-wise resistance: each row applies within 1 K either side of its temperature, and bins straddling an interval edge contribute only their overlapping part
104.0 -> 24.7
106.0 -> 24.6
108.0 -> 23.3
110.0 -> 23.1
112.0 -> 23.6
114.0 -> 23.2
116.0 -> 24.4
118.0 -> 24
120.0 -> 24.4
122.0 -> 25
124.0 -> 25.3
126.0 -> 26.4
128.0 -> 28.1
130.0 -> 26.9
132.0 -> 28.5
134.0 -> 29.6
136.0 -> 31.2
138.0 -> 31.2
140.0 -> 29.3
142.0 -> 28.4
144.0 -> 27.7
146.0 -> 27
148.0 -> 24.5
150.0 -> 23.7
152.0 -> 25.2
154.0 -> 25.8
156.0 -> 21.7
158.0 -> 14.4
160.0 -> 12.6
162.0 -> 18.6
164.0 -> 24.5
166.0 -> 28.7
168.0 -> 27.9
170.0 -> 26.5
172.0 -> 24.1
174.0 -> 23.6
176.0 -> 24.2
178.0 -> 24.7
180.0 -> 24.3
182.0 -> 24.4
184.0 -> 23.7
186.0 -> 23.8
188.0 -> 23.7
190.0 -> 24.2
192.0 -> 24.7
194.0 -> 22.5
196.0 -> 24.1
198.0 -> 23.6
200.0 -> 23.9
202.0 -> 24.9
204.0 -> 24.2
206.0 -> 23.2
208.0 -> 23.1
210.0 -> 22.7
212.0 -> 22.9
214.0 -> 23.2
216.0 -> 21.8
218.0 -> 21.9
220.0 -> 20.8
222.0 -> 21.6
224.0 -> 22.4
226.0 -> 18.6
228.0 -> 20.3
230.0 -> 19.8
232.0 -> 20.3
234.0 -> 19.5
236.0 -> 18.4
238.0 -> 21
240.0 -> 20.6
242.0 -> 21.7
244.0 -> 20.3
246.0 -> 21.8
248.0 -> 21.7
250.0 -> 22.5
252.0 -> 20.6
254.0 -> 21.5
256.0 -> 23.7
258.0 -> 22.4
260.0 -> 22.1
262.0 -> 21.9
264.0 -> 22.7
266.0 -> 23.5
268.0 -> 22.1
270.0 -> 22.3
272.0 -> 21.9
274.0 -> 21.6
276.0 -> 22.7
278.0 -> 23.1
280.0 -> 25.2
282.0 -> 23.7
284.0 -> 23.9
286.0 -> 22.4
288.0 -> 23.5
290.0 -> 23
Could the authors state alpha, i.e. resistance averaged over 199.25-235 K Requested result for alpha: 21.9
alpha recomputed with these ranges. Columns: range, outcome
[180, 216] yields 23.7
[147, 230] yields 23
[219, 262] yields 21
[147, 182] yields 23.3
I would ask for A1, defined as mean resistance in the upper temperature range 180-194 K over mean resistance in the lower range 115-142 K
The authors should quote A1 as 0.88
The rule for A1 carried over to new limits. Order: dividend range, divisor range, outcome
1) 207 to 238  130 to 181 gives 0.84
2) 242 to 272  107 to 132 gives 0.88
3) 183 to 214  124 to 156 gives 0.87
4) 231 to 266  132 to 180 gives 0.85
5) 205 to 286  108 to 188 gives 0.88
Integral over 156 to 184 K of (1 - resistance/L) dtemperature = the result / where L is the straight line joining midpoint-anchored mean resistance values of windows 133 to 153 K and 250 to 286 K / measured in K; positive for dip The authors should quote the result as 3.88 K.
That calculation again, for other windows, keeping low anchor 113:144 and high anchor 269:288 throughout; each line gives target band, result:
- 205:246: 5.42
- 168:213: 2.41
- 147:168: 3.23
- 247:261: 0.94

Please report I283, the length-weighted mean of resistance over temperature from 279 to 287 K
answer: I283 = 23.8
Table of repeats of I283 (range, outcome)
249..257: 22.1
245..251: 22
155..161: 16.2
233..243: 20.2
